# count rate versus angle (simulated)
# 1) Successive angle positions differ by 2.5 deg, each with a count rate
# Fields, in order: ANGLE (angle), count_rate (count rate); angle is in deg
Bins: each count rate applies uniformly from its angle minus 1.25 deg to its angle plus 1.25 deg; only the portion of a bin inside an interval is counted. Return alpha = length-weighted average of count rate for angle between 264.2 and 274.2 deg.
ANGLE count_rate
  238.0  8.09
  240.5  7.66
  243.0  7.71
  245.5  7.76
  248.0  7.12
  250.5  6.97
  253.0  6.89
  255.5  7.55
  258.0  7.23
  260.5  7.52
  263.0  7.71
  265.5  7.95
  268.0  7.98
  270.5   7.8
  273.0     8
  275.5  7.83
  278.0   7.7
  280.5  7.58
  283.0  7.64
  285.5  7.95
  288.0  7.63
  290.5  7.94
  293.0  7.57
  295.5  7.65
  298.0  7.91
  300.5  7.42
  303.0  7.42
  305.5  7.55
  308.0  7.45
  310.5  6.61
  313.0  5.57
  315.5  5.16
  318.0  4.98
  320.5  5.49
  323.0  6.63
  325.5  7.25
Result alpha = 7.93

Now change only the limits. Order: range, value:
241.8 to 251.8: 7.39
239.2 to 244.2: 7.69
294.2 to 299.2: 7.78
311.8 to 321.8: 5.31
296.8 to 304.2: 7.58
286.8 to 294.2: 7.71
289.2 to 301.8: 7.7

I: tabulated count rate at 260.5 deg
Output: 7.52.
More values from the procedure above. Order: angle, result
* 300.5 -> 7.42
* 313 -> 5.57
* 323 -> 6.63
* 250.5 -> 6.97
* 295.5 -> 7.65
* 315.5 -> 5.16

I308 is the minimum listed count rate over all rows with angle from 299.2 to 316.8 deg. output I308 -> 5.16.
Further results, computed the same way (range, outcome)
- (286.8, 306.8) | 7.42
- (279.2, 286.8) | 7.58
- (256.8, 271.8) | 7.23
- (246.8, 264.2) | 6.89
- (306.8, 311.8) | 6.61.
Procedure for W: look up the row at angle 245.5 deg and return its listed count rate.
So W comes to 7.76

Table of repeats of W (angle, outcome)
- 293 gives 7.57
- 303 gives 7.42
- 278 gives 7.7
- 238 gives 8.09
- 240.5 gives 7.66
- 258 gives 7.23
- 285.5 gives 7.95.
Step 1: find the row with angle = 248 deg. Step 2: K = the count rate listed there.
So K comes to 7.12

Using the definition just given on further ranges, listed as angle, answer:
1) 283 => 7.64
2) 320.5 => 5.49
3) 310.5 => 6.61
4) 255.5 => 7.55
